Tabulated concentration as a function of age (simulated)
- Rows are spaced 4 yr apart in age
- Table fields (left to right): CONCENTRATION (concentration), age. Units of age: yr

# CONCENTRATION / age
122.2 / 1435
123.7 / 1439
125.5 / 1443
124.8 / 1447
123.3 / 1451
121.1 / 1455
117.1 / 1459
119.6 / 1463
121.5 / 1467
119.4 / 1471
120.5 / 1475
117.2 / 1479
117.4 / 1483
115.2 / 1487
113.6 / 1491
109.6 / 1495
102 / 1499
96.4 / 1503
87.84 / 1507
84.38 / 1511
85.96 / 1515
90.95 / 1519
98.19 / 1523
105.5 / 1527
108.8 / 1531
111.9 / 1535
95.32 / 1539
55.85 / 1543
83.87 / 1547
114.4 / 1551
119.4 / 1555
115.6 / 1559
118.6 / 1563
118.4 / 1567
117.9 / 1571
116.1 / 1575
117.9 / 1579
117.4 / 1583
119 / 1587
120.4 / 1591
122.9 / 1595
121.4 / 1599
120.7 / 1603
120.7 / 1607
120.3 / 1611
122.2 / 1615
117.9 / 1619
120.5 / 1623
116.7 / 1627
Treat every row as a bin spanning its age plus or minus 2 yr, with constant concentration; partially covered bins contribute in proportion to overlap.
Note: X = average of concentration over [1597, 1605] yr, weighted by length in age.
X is 121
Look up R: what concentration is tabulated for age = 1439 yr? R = 123.7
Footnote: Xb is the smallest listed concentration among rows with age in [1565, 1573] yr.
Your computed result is 117.9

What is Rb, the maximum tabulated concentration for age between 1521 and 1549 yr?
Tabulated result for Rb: 111.9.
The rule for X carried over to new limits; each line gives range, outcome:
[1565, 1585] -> 118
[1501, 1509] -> 92.1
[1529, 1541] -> 105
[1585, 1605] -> 121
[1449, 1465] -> 120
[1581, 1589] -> 118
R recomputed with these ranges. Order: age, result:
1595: 122.9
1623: 120.5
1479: 117.2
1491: 113.6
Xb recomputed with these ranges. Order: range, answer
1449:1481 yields 117.1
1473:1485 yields 117.2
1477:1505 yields 96.4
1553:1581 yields 115.6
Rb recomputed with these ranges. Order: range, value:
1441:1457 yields 125.5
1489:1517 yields 113.6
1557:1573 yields 118.6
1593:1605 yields 122.9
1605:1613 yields 120.7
